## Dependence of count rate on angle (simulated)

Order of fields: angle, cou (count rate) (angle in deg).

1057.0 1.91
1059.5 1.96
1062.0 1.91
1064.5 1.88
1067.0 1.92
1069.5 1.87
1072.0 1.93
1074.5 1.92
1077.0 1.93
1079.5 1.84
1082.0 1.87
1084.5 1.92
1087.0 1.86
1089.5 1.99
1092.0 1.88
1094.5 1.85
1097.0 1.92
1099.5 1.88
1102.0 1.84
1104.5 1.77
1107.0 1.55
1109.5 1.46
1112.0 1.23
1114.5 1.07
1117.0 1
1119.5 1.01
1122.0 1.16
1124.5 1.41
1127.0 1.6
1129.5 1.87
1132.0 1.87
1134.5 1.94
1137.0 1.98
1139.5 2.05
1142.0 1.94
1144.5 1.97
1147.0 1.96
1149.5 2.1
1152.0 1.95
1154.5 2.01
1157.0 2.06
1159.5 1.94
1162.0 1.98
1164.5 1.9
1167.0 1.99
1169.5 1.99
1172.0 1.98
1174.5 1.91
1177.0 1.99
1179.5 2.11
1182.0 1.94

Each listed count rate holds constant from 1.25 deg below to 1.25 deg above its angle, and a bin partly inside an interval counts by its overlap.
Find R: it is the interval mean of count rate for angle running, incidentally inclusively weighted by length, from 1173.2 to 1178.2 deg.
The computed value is 1.95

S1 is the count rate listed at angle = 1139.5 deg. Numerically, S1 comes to 2.05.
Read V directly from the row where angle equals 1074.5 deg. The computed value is 1.92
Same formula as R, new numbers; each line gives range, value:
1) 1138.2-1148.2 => 1.98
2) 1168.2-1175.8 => 1.96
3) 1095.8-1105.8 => 1.85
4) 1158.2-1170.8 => 1.96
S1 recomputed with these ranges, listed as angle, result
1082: 1.87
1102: 1.84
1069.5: 1.87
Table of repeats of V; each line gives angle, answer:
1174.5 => 1.91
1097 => 1.92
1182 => 1.94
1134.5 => 1.94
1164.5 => 1.9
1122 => 1.16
